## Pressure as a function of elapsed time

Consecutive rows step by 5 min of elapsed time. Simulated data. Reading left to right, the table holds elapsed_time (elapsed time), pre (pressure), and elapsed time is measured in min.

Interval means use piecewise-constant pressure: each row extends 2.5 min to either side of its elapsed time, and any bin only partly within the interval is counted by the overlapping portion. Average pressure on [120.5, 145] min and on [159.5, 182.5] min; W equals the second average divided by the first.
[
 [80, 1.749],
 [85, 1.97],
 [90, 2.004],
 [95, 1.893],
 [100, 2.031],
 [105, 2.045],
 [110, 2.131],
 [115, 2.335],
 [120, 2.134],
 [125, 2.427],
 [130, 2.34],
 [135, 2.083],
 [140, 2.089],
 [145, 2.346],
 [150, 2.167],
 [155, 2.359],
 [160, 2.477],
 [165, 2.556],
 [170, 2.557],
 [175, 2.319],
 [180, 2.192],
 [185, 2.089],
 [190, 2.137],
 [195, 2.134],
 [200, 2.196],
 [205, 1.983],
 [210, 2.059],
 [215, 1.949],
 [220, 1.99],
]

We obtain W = 1.1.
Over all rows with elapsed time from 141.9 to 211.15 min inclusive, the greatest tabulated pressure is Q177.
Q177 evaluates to 2.557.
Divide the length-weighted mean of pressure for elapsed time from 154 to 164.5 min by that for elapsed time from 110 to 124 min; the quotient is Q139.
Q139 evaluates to 1.1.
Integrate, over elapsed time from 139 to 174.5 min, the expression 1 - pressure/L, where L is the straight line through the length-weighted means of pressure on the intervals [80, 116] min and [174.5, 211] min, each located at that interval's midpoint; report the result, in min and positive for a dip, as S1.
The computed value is -4.8 min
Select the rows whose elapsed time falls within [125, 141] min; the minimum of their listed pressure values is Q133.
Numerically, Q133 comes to 2.083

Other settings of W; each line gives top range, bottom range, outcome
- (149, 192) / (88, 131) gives 1.08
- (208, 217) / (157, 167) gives 0.80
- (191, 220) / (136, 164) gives 0.90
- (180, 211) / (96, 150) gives 0.96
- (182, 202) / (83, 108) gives 1.07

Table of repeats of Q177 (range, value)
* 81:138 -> 2.427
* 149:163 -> 2.477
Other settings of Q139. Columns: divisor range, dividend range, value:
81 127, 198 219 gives 0.97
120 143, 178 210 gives 0.95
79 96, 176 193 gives 1.12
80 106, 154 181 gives 1.24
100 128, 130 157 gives 1.01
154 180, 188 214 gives 0.86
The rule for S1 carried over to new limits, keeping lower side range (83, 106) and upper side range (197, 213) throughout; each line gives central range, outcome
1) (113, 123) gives -1.2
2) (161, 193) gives -4.1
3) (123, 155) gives -3.6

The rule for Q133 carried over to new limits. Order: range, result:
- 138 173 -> 2.089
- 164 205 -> 1.983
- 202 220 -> 1.949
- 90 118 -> 1.893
